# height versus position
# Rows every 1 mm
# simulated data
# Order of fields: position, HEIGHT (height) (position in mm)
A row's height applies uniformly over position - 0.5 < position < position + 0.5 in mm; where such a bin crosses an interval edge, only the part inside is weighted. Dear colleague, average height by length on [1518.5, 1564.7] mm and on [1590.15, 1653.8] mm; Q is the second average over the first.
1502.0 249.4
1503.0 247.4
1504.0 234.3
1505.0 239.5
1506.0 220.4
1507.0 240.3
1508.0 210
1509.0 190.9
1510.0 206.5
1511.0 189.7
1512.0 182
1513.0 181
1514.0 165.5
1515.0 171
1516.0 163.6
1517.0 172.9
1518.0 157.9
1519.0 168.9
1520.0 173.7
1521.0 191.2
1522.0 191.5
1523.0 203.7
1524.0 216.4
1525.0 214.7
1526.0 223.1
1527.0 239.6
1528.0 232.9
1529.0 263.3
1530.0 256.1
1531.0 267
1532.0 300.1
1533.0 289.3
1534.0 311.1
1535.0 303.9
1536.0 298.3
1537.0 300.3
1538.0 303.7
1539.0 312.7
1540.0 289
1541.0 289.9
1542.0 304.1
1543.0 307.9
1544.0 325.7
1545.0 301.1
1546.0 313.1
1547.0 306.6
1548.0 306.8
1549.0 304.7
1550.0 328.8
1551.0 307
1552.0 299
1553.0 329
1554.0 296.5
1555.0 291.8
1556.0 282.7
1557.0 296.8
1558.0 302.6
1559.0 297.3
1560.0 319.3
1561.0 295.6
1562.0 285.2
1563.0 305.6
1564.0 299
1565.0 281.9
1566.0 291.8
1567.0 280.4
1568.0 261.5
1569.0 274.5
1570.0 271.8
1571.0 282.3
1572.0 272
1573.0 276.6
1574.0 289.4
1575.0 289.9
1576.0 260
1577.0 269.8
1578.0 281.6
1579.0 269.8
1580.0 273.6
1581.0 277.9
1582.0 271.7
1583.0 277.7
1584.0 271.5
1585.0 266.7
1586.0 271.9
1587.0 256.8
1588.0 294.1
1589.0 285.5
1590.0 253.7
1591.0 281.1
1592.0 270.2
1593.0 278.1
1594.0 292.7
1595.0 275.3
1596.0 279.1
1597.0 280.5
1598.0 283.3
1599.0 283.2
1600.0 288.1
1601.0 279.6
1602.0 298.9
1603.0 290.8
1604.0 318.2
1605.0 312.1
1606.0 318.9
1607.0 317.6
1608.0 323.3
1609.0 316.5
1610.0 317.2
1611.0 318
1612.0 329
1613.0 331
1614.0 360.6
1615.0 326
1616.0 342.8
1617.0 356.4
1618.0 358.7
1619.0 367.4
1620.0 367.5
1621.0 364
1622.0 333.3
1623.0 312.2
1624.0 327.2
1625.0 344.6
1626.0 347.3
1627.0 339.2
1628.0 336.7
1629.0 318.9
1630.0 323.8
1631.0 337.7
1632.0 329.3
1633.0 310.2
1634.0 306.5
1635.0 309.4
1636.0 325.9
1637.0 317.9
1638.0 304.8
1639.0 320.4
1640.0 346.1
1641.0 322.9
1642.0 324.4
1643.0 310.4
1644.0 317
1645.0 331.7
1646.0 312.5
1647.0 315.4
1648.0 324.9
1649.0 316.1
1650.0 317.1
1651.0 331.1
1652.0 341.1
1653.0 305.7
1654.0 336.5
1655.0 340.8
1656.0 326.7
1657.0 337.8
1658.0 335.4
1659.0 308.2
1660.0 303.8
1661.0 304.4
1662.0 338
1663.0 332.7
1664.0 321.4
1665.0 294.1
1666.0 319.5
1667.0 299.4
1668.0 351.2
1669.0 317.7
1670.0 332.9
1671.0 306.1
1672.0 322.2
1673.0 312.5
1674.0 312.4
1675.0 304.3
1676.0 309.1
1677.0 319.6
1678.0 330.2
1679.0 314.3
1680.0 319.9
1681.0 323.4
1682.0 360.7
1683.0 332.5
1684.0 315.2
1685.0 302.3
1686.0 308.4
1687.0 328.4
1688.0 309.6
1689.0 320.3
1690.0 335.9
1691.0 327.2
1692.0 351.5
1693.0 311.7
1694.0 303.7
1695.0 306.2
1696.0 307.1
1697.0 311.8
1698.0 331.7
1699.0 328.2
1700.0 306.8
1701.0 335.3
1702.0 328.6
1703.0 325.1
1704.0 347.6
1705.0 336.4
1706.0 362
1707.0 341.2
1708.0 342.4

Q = 1.14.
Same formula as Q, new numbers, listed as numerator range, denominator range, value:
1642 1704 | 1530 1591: 1.11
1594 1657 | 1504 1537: 1.45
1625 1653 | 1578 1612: 1.12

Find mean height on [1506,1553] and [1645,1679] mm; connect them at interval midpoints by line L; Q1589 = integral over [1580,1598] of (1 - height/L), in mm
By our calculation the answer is 0.4 mm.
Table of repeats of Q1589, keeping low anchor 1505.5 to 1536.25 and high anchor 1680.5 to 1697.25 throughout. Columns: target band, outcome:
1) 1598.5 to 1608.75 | -1.3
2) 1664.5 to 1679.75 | -0.3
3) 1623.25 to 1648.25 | -3.1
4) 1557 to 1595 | -4.4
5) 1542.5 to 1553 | -3.4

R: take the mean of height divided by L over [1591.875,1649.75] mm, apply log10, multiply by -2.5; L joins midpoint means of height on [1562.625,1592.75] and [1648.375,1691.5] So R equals -0.08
